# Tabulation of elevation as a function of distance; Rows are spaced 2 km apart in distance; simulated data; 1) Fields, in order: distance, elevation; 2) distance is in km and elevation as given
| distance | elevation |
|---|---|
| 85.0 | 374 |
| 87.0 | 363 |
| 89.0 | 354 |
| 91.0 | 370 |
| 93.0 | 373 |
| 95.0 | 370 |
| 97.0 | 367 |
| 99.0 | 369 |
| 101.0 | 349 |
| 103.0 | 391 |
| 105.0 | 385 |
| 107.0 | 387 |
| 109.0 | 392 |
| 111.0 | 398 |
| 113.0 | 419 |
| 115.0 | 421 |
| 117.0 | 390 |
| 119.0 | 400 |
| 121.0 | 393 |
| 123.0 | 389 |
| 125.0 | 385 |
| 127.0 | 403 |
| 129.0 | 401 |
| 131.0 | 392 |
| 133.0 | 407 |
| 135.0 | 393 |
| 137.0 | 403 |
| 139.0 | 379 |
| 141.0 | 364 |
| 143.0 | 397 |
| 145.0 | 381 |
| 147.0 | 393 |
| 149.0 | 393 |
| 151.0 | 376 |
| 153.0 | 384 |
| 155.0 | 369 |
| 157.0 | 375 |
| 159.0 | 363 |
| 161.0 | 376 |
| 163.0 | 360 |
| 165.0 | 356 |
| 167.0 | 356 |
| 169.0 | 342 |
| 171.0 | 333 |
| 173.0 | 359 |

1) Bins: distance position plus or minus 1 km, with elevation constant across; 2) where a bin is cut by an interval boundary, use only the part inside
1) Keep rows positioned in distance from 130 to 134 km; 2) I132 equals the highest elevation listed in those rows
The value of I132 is 407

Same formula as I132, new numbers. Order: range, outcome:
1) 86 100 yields 373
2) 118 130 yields 403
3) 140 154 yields 397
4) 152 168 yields 384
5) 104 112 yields 398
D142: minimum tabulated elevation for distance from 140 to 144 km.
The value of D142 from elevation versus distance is 364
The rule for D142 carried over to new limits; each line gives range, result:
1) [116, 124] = 389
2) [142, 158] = 369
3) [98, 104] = 349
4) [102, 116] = 385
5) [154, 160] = 363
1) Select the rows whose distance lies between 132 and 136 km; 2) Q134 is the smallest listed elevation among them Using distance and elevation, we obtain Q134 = 393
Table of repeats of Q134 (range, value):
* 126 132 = 392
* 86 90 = 354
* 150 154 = 376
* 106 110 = 387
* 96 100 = 367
